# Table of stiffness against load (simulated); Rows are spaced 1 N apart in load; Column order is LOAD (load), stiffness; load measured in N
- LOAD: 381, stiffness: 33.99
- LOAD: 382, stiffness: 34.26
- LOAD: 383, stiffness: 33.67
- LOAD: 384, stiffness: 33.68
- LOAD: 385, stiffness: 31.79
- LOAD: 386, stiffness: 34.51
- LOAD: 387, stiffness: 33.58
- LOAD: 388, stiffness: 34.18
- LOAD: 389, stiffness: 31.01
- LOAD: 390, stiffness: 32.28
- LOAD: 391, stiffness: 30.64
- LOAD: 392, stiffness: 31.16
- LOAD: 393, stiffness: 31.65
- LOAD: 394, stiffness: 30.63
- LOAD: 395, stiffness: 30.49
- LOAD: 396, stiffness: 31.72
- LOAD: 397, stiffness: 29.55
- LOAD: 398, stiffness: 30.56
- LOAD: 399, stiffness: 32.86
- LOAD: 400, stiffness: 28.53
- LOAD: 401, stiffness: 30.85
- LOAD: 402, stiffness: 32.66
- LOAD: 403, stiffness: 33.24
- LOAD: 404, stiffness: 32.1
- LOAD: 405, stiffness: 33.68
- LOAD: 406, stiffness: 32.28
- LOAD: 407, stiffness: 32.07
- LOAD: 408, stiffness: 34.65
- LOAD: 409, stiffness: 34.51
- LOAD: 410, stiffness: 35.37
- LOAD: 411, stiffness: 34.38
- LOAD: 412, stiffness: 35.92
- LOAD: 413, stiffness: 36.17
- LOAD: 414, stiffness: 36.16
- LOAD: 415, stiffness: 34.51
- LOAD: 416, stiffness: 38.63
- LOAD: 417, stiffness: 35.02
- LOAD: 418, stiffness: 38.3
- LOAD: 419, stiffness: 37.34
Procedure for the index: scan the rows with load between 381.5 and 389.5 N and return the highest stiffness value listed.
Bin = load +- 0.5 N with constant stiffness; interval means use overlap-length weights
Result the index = 34.51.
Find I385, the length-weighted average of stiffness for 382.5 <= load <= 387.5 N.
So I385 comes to 33.4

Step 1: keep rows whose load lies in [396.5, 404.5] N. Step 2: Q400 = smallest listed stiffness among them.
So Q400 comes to 28.53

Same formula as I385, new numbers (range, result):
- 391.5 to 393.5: 31.4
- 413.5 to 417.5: 36.1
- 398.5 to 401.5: 30.7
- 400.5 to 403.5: 32.2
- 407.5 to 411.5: 34.7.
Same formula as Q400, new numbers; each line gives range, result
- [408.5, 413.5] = 34.38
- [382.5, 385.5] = 31.79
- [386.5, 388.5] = 33.58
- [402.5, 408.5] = 32.07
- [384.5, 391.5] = 30.64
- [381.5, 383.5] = 33.67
